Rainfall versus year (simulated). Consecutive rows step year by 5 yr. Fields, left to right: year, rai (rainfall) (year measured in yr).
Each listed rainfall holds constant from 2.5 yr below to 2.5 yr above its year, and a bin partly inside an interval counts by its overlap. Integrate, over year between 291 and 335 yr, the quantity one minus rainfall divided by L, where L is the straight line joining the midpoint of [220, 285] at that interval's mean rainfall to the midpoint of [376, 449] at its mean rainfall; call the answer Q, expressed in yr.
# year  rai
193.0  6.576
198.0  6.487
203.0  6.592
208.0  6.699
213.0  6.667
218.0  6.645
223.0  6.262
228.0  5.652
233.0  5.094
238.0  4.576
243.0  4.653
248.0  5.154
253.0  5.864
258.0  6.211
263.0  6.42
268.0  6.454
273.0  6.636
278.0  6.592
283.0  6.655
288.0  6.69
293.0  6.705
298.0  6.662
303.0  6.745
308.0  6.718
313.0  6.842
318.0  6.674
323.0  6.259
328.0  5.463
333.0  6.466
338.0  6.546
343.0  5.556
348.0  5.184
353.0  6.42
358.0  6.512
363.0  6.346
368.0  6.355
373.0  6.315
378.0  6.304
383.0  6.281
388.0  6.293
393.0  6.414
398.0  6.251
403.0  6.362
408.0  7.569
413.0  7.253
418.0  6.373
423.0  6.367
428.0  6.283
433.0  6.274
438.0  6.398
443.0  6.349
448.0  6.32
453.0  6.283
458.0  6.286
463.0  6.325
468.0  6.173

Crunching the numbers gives -3.0 yr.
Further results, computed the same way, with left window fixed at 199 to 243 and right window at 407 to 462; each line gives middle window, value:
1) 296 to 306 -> -0.9 yr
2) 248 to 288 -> -1.7 yr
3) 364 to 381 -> 0.0 yr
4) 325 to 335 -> 0.4 yr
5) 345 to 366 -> 0.6 yr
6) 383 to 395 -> 0.1 yr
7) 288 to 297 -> -0.8 yr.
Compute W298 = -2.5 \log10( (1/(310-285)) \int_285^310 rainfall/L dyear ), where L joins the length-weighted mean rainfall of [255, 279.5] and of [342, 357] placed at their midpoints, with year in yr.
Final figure -0.08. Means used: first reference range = 6.45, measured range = 6.7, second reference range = 5.82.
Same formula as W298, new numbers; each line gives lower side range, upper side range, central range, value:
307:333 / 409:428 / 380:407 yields 0.04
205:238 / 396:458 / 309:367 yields 0.01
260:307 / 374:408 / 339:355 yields 0.13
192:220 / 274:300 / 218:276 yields 0.15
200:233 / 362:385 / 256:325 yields -0.05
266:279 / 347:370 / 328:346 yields 0.04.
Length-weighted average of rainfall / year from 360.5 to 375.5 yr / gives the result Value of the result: 6.34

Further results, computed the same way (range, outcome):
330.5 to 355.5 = 6.03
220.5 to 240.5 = 5.4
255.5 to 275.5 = 6.43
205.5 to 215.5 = 6.68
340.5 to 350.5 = 5.37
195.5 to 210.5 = 6.59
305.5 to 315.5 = 6.78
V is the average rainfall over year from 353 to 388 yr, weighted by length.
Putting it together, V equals 6.35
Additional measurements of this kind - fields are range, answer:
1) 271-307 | 6.67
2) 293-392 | 6.32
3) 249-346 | 6.4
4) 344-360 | 5.98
